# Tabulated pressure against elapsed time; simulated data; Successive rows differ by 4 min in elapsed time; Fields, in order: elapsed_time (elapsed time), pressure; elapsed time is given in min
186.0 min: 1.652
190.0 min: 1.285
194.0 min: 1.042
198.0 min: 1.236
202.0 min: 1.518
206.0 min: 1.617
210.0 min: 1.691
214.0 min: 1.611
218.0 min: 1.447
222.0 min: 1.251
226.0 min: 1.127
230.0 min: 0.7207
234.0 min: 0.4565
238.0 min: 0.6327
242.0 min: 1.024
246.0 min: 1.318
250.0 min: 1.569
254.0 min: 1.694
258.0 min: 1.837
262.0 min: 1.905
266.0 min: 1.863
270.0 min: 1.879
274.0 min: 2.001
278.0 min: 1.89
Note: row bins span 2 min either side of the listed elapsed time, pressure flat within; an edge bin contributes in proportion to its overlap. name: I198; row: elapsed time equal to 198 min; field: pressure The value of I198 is 1.236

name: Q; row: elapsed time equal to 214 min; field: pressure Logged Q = 1.611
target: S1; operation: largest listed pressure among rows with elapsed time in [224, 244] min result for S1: 1.127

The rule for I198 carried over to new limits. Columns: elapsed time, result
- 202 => 1.518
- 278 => 1.89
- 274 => 2.001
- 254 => 1.694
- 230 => 0.7207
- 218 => 1.447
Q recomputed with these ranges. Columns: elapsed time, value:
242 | 1.024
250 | 1.569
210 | 1.691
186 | 1.652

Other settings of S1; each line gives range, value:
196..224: 1.691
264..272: 1.879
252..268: 1.905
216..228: 1.447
